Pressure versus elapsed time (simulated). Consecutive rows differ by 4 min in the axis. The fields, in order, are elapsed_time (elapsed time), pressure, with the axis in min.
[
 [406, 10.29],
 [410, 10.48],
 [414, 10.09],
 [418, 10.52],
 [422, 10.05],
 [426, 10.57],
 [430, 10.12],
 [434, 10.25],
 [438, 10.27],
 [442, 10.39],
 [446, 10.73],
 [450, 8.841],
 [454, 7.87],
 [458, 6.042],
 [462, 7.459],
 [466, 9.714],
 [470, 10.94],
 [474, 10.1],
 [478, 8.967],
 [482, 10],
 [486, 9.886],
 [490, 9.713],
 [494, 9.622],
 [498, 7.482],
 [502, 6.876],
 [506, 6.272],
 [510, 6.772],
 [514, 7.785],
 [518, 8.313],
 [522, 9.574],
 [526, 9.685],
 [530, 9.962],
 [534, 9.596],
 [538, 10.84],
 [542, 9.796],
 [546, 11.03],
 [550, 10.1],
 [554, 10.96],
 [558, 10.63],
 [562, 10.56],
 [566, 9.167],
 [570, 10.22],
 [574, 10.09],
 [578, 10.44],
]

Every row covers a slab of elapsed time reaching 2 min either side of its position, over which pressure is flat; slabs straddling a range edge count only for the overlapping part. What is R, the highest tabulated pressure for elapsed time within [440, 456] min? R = 10.73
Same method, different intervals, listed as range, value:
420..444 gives 10.57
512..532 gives 9.962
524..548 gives 11.03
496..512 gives 7.482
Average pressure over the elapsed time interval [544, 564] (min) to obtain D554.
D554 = 10.7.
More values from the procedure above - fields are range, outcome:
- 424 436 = 10.3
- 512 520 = 8.05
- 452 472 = 8.4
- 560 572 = 9.98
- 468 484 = 10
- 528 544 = 10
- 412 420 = 10.3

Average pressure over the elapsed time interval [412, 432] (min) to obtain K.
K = 10.3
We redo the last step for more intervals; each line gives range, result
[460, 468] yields 8.59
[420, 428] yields 10.3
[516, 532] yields 9.38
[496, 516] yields 7.04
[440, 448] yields 10.6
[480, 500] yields 9.34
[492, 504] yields 7.99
